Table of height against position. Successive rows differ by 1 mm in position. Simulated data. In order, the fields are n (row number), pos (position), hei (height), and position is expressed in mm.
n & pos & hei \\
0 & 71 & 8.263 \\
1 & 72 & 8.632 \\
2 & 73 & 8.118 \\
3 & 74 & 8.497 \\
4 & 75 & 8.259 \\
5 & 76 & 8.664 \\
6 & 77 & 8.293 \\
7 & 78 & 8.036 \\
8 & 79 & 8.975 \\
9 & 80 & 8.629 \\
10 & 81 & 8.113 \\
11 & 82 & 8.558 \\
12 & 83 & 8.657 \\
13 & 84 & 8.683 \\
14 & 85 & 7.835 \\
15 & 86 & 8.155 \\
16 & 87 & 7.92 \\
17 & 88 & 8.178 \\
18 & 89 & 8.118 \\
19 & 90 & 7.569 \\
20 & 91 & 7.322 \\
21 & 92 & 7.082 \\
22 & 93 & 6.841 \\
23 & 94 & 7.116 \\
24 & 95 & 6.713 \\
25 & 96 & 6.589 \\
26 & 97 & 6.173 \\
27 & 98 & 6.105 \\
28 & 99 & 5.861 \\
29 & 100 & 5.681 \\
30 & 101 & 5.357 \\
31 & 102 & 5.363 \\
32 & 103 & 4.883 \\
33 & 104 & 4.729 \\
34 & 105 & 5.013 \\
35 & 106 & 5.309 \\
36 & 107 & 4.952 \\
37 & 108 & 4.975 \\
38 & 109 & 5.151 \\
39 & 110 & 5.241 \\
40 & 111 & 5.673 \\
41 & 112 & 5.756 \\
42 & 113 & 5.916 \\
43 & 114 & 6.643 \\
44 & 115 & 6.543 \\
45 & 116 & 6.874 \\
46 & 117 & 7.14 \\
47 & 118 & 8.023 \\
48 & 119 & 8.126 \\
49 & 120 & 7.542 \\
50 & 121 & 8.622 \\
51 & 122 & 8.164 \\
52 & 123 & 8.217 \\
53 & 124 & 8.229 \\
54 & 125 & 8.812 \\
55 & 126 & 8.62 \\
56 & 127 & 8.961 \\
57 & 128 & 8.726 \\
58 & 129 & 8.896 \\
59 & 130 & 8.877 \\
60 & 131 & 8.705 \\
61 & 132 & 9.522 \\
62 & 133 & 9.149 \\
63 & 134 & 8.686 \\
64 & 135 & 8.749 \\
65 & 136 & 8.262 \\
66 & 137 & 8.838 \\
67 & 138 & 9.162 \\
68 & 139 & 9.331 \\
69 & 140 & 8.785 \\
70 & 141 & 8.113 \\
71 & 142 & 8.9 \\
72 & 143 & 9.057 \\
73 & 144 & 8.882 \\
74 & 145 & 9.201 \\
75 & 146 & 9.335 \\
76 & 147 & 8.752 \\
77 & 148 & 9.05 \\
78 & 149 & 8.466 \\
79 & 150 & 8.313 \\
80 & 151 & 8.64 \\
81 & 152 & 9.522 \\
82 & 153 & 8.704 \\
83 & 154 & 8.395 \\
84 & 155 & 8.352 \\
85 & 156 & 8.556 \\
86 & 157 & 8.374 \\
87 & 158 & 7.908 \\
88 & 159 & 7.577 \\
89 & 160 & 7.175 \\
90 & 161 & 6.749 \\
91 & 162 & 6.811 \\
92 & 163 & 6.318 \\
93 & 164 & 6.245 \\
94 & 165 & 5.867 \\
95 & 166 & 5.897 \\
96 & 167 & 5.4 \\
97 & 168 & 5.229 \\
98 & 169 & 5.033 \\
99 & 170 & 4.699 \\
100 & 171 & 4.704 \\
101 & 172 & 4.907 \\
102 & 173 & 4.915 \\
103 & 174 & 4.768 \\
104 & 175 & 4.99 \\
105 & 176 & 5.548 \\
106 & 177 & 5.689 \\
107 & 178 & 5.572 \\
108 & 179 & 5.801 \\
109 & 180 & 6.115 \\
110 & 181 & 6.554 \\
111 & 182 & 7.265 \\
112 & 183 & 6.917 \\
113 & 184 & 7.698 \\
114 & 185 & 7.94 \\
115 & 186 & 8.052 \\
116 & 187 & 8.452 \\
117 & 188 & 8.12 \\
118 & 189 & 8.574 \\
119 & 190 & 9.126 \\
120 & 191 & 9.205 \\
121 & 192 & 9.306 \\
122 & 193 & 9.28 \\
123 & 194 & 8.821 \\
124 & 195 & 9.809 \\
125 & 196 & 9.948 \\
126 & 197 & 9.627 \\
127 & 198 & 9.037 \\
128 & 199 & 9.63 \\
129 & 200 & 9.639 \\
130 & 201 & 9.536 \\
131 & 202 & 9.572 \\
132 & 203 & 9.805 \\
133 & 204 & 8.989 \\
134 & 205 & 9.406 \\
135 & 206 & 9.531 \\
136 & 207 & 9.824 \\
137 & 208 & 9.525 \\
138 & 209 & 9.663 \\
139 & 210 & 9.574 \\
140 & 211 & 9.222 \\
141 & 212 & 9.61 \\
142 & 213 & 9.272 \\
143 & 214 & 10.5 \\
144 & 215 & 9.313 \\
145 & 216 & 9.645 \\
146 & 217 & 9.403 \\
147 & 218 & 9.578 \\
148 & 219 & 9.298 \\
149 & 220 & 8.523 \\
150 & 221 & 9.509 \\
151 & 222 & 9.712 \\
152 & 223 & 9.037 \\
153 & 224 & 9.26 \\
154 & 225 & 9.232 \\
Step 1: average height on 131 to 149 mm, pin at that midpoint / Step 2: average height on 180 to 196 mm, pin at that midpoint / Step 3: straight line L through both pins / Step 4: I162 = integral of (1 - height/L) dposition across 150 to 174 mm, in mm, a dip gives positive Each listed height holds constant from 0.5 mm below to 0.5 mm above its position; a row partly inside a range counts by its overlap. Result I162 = 5.2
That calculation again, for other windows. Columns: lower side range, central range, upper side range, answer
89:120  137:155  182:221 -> -3.32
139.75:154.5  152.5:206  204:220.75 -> 9.66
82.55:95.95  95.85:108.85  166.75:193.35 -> 3.63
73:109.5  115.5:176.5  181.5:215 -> 2.20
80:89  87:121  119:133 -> 8.28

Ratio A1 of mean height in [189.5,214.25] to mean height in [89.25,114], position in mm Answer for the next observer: 1.6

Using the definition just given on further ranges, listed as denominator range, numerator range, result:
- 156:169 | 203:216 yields 1.44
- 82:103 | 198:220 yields 1.35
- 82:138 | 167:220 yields 1.12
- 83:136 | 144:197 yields 1.03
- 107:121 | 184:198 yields 1.38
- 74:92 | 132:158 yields 1.07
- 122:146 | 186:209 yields 1.05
